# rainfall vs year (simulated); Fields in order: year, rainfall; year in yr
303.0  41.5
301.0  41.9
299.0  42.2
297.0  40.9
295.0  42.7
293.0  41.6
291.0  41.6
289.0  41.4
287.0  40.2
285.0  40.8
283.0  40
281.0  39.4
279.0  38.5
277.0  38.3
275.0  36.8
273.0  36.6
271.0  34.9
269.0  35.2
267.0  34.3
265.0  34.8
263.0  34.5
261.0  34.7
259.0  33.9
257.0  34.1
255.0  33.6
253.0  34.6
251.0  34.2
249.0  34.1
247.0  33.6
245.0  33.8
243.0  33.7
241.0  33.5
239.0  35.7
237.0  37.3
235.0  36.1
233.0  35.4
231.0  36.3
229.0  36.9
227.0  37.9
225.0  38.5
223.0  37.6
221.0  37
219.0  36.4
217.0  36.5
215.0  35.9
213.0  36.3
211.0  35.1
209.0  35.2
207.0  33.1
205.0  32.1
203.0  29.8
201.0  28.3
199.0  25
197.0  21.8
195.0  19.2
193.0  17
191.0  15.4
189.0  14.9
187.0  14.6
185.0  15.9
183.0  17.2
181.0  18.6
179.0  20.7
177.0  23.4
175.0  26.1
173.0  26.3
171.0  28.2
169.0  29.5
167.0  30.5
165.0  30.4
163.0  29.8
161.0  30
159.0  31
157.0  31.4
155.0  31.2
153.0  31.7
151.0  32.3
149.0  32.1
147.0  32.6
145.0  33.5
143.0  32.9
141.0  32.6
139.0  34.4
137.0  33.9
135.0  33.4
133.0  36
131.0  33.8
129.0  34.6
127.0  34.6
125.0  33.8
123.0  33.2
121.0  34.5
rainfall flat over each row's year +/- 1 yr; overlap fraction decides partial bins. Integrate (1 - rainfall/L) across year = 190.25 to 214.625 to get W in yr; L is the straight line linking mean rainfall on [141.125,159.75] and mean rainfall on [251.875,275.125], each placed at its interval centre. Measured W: 4.1 yr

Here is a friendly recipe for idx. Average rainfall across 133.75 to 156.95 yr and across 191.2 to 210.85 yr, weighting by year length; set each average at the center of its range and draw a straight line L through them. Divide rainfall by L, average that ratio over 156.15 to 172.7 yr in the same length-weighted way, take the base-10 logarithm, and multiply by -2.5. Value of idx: 0.028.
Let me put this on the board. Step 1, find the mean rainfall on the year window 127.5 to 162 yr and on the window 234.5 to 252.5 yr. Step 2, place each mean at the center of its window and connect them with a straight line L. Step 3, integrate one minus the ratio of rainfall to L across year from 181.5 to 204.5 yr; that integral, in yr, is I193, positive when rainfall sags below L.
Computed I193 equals 9.26 yr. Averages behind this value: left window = 32.8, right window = 34.6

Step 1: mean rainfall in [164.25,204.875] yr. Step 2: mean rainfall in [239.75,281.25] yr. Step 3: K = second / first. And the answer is 1.5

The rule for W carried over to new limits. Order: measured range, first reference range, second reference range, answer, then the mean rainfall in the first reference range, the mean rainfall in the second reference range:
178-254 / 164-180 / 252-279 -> 2.4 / 26.9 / 35.2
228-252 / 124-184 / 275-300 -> 1.1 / 30.2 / 40.5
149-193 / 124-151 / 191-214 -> 8.2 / 33.7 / 27.9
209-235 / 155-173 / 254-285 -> -2.5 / 29.9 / 36.1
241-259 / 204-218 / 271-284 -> 1.4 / 34.9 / 38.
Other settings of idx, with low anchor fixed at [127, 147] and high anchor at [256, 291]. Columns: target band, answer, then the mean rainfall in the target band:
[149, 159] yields 0.087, 31.6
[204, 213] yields 0.044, 34.1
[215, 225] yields -0.033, 36.9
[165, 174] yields 0.199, 28.8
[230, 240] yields 0.001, 36.2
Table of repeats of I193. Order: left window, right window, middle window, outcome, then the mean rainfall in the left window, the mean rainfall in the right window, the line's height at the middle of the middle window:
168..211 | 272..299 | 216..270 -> -4.7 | 23.7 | 40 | 32.8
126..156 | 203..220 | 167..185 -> 5.5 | 33.3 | 34.8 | 34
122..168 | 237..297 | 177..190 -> 6.3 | 32.6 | 36.7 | 33.9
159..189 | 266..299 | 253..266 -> 0.6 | 24.3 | 39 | 35.9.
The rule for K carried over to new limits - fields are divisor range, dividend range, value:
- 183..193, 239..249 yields 2.18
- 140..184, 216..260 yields 1.24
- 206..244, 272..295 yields 1.10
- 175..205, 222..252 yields 1.72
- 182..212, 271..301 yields 1.69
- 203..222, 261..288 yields 1.06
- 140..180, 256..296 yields 1.27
